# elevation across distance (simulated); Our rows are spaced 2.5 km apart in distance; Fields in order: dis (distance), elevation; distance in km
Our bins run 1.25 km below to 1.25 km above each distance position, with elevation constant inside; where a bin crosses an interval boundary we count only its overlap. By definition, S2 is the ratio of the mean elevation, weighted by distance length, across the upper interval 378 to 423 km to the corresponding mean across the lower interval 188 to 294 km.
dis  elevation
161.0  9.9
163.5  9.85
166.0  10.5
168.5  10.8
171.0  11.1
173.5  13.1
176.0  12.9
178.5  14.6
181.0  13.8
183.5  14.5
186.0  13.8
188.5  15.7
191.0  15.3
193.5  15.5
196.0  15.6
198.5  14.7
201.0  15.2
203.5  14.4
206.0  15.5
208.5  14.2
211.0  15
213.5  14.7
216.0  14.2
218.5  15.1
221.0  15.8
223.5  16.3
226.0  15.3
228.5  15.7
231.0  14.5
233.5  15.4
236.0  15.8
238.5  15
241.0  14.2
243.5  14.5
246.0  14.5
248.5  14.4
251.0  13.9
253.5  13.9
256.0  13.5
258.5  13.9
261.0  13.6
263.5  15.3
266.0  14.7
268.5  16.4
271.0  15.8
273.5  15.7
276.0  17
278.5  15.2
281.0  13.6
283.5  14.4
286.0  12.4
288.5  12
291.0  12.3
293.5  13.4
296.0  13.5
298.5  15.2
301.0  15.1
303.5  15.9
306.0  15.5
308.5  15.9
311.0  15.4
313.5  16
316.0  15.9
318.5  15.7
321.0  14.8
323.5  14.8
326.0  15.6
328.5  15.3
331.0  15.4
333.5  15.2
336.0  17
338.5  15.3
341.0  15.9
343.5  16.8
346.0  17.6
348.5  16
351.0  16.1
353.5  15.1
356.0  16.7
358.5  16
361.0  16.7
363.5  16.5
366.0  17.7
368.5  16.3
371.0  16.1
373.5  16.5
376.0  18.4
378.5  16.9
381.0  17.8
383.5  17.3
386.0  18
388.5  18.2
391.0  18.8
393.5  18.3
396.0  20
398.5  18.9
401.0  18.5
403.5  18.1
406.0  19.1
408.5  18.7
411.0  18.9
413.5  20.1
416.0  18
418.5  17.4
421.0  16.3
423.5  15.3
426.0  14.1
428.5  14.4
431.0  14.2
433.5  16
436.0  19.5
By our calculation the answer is 1.2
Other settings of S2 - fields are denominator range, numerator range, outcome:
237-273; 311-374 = 1.10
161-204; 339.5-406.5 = 1.28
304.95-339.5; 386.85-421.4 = 1.19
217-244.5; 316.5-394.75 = 1.09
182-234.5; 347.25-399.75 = 1.15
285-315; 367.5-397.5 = 1.23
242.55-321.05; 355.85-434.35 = 1.18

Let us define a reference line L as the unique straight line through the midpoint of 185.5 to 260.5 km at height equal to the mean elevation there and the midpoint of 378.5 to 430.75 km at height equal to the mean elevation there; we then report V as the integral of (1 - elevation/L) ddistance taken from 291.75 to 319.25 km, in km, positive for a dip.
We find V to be 1.7 km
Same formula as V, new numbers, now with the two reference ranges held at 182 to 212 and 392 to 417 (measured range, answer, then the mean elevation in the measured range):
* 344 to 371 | 2.3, 16.5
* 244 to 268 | 2.7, 14.3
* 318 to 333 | 1.8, 15.2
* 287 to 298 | 2.5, 13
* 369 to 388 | 1.1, 17.3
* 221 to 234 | 0.0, 15.5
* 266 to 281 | 0.6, 15.7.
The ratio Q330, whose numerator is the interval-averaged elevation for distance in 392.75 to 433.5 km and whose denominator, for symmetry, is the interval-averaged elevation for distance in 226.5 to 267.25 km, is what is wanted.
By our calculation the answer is 1.20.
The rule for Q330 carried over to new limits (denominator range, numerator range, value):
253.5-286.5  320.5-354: 1.07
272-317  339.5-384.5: 1.14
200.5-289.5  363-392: 1.18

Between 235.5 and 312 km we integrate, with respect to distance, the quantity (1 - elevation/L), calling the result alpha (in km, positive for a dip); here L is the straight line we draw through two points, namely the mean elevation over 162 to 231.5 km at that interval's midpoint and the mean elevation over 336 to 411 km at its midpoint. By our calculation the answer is 4.9 km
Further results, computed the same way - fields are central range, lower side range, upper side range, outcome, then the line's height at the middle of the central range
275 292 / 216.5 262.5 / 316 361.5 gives 1.6 km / 15.2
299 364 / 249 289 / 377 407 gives 2.3 km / 16.4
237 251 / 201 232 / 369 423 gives 0.9 km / 15.5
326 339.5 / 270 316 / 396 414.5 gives 0.5 km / 16.2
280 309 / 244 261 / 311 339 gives 1.7 km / 14.9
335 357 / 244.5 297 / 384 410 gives 0.8 km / 16.9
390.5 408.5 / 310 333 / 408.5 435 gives -2.7 km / 16.3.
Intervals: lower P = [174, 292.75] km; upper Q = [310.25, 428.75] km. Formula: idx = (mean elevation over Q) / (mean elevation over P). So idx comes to 1.1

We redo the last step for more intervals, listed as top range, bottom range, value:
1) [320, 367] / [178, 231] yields 1.07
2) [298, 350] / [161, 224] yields 1.13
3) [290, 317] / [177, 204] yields 1.01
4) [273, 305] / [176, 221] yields 0.96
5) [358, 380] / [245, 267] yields 1.19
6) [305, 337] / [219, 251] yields 1.03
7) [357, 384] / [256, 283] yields 1.13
